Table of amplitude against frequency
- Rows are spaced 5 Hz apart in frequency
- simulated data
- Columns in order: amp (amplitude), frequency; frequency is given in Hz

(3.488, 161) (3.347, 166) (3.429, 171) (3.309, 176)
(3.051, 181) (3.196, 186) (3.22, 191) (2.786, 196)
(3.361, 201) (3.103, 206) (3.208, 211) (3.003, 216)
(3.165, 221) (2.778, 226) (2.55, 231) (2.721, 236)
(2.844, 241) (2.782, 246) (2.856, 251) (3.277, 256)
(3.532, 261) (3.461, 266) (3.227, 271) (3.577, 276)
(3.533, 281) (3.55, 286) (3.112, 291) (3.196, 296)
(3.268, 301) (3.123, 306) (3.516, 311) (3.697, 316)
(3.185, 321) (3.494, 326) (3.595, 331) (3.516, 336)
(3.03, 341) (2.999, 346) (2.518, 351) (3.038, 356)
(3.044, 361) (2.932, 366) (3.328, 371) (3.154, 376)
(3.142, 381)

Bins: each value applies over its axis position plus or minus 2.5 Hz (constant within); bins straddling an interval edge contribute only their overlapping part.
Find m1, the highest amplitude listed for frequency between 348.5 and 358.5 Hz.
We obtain 3.038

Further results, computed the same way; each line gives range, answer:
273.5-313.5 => 3.577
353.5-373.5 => 3.328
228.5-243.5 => 2.844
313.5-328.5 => 3.697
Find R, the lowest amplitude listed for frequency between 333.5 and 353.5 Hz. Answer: 2.518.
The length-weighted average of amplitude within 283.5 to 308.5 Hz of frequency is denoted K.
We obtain 3.25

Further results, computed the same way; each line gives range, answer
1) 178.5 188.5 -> 3.12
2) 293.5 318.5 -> 3.36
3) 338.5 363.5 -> 2.93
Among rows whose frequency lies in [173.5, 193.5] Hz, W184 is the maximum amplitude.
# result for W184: 3.309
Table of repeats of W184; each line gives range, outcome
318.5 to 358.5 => 3.595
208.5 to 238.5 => 3.208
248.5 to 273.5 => 3.532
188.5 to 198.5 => 3.22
